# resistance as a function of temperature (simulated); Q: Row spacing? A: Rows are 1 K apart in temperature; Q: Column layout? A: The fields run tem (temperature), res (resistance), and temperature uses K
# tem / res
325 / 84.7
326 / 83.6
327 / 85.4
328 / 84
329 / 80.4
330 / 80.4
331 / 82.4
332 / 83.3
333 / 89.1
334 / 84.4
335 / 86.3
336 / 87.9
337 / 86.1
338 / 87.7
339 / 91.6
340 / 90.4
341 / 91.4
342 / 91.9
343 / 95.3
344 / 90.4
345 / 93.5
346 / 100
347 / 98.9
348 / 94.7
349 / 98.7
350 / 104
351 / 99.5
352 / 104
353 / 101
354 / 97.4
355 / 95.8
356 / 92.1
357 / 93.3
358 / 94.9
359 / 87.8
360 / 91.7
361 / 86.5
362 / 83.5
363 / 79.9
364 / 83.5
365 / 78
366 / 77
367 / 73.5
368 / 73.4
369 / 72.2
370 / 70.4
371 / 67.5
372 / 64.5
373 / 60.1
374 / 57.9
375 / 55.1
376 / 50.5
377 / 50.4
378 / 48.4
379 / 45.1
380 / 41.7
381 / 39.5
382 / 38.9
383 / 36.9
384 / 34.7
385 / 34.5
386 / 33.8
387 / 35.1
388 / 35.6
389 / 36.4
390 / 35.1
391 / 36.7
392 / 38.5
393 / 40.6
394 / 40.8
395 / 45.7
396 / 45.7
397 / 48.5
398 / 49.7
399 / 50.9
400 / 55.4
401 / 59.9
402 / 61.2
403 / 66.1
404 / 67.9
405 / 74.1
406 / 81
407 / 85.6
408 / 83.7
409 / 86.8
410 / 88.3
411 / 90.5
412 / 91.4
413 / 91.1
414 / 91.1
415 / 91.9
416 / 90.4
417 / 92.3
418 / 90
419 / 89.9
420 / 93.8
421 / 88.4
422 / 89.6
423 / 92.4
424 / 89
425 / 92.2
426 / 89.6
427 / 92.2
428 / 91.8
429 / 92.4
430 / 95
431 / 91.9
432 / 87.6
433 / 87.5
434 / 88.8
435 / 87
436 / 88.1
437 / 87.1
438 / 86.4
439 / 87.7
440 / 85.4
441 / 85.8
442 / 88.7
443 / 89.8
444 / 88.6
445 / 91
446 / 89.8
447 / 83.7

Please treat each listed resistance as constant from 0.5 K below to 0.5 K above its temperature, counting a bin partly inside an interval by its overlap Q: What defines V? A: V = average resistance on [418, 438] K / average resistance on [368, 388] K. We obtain 1.82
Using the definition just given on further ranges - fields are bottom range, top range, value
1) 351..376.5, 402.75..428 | 1.09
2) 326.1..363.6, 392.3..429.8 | 0.85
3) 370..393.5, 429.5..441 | 1.97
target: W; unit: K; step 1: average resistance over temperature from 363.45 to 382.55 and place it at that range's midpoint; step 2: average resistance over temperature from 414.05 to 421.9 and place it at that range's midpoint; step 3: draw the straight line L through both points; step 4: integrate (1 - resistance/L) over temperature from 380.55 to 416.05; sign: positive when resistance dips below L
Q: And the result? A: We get 9.4 K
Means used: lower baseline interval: 60.4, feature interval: 58.3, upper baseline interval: 90.9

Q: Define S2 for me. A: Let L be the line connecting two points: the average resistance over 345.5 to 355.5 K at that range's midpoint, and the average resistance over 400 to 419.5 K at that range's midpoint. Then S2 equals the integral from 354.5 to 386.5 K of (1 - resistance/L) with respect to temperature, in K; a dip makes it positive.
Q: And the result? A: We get 9.8 K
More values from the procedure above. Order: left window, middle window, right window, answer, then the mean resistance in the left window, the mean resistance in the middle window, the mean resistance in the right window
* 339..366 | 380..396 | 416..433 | 9.4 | 92.7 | 37.9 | 91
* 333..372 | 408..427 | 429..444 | -0.4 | 88.5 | 90.4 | 88.5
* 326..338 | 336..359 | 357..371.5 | -3.4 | 84.6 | 94.8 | 80.4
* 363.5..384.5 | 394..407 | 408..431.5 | 3.1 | 58.1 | 59.2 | 90.8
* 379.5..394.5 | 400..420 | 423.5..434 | -4.6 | 37.3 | 82.4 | 90.8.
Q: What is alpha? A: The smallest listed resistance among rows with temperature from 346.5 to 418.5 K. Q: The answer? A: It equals 33.8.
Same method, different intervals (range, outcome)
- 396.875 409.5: 48.5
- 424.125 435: 87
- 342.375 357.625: 90.4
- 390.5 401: 36.7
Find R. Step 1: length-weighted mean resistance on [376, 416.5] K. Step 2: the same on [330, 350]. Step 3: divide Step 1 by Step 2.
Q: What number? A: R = 0.63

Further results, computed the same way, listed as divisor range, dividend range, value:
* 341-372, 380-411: 0.59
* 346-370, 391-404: 0.56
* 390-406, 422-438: 1.72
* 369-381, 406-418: 1.60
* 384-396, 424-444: 2.36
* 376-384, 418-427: 2.11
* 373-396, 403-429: 2.09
